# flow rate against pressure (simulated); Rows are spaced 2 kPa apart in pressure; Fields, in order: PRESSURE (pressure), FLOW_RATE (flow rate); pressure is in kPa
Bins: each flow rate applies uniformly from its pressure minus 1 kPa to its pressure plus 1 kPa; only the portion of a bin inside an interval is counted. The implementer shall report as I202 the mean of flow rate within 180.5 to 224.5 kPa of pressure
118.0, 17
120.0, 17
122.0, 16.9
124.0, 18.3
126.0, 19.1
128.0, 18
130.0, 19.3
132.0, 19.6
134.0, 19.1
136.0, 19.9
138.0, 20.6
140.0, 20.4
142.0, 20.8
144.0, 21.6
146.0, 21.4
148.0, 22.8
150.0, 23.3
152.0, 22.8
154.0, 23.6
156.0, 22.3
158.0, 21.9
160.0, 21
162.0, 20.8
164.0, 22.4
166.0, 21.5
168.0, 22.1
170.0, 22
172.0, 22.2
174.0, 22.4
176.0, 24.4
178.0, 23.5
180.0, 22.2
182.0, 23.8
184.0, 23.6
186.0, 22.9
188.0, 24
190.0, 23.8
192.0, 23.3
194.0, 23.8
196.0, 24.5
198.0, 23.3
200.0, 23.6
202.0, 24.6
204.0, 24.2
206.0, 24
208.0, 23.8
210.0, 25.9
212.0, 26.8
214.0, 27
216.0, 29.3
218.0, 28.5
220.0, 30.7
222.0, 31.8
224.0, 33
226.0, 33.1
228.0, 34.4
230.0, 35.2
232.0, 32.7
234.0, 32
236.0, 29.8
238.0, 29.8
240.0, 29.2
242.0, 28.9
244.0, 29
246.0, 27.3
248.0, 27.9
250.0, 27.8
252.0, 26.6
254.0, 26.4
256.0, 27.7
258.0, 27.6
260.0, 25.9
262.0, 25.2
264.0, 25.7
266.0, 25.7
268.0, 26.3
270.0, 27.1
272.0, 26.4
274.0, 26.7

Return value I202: 25.6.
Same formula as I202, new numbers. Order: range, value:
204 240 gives 29.7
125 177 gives 21.4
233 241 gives 30.2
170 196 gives 23.3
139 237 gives 25.1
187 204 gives 23.9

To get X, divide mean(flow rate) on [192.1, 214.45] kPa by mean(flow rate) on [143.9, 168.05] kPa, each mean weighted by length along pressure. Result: 1.1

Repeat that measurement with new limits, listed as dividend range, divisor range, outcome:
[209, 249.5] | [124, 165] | 1.43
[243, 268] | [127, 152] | 1.30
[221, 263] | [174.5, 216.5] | 1.22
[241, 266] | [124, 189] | 1.25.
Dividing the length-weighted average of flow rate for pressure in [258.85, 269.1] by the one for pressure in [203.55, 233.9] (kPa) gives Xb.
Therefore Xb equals 0.9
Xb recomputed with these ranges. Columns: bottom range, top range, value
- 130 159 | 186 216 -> 1.15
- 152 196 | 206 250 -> 1.30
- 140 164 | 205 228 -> 1.31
